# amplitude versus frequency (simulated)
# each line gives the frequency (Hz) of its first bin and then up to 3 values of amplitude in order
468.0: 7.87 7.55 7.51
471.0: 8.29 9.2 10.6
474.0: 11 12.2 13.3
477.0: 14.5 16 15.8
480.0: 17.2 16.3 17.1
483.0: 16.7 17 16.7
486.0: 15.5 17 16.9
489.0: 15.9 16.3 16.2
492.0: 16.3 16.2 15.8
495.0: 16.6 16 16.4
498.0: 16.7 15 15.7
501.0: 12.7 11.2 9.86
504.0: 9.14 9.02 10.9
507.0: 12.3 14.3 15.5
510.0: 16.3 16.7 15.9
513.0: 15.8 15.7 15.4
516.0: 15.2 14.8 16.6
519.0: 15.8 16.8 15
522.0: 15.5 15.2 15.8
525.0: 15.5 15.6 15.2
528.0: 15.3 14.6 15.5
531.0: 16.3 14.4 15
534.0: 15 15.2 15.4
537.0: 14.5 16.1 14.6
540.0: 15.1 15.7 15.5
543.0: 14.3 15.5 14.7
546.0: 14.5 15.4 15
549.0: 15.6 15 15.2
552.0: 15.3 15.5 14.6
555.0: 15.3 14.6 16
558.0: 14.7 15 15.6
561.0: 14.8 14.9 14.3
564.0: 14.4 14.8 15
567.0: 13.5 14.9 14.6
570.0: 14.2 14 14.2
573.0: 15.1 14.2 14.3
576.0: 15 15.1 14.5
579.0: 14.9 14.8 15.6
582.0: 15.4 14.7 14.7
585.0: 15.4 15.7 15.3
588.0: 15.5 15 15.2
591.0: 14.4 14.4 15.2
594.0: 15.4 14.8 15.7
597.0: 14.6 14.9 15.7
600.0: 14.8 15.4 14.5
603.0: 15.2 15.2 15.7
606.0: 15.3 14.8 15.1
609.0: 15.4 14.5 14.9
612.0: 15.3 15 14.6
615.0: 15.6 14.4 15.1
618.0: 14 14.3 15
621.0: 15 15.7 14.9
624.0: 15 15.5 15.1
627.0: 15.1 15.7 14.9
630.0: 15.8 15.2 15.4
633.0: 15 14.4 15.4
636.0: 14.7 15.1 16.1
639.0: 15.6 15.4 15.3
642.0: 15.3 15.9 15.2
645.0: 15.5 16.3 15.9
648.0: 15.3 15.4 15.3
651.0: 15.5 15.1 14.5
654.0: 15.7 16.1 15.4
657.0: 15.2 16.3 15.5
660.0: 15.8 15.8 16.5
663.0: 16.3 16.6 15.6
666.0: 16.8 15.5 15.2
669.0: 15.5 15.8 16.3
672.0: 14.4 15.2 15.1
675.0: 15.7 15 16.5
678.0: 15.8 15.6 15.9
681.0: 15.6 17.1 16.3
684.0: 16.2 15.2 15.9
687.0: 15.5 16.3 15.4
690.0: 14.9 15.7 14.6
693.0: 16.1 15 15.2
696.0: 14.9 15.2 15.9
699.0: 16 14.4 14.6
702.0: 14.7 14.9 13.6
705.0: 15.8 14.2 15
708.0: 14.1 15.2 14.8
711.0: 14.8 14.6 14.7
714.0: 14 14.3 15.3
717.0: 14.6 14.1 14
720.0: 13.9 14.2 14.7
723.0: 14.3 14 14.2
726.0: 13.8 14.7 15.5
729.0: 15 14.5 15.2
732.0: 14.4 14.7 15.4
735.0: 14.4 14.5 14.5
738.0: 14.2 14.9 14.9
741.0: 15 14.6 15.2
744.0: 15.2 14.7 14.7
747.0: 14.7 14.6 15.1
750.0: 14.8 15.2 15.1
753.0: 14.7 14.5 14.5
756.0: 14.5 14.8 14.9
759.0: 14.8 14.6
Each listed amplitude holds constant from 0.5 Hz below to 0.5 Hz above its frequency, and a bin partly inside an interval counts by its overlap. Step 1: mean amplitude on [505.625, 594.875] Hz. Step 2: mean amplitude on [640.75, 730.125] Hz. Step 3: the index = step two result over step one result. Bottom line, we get 1.01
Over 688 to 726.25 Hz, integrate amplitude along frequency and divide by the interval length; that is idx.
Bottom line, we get 14.8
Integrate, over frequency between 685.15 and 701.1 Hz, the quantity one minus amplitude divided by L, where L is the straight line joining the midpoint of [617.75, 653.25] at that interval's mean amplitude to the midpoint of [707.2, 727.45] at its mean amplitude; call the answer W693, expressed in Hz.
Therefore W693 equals -0.8 Hz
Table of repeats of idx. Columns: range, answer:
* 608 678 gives 15.4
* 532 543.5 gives 15.1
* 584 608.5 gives 15.1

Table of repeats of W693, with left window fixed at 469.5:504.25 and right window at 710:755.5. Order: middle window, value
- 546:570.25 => -0.7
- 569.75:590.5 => -0.5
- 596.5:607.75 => -0.4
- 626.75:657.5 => -1.7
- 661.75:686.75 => -2.1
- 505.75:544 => -2.0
